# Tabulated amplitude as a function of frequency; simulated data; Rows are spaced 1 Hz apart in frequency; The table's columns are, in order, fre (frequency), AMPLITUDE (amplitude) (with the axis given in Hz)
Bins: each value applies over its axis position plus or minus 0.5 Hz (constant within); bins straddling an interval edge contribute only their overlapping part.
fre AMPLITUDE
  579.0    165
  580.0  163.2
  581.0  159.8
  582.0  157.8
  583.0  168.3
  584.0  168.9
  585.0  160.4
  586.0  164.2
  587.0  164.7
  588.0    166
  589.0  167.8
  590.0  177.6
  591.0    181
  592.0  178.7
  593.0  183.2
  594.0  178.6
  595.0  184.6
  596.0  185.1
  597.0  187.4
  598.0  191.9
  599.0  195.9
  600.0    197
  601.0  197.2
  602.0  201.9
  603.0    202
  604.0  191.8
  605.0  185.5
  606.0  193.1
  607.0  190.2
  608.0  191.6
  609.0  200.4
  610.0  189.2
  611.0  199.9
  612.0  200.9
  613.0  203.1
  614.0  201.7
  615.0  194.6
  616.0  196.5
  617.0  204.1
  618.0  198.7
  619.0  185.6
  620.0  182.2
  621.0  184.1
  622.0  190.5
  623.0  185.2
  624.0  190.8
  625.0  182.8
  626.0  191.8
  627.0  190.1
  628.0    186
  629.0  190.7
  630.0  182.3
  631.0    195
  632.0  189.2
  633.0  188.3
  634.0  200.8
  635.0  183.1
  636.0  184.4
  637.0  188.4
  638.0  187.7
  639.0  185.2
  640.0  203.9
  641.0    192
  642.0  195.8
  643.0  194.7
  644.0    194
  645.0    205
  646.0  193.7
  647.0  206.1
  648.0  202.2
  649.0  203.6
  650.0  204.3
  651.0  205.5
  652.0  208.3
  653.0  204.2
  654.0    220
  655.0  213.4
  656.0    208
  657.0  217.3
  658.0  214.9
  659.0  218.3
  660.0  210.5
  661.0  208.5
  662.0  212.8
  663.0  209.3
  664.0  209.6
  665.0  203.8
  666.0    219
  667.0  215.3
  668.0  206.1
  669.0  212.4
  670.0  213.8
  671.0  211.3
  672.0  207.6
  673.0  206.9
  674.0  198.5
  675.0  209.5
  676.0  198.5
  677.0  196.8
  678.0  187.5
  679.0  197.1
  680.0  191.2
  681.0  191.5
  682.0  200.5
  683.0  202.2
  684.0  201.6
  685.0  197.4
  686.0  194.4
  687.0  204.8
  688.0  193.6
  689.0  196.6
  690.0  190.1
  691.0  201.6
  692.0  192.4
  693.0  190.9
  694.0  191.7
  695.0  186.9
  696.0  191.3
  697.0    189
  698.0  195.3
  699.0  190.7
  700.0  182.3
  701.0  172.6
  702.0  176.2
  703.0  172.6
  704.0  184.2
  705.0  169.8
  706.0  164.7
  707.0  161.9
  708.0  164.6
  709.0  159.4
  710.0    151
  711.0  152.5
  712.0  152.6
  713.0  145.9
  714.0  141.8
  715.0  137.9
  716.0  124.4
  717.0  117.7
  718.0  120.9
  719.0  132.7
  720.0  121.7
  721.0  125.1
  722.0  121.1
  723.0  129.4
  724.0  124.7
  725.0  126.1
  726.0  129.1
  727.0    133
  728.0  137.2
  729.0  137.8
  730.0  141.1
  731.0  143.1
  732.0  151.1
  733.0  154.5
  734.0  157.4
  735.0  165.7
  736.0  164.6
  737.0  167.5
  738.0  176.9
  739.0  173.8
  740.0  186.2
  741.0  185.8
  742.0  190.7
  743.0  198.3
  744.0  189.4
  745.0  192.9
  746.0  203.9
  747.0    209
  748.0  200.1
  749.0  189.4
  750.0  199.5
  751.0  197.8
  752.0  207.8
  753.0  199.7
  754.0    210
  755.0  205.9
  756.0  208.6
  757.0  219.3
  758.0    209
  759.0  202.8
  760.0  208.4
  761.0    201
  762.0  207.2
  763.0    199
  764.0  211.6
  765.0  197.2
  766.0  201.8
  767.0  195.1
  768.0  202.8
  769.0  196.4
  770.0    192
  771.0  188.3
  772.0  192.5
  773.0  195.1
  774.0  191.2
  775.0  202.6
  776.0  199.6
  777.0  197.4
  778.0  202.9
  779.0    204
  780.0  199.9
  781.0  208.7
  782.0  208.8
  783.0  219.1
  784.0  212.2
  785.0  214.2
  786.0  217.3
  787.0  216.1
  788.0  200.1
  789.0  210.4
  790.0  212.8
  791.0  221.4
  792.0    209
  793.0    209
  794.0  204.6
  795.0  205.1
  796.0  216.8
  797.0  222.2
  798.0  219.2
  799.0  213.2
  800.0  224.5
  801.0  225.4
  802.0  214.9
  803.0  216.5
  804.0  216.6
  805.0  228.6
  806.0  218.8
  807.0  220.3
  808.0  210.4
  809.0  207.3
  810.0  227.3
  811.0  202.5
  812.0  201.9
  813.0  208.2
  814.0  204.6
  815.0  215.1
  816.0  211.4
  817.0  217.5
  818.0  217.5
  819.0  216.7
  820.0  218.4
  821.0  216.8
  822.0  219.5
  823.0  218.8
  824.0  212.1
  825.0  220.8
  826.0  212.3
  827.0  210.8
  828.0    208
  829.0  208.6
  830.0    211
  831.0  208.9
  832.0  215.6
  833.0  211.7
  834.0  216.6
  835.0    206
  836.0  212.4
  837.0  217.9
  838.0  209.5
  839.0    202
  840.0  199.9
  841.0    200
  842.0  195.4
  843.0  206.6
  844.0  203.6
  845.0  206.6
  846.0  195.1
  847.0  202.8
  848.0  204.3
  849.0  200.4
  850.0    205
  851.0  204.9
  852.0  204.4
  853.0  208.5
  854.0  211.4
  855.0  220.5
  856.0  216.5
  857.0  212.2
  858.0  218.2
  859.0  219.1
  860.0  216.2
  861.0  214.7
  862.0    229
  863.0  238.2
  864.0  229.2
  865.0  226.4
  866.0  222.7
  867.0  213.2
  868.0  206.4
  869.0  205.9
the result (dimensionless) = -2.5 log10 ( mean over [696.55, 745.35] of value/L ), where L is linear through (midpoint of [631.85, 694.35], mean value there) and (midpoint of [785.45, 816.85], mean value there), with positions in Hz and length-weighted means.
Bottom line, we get 0.30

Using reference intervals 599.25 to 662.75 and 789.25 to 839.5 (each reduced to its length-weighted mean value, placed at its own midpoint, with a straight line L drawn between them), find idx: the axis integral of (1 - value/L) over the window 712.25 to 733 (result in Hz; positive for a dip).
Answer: 7.3 Hz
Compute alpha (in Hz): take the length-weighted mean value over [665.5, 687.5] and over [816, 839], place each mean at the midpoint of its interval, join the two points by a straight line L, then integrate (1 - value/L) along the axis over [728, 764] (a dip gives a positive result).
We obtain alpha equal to 3.6 Hz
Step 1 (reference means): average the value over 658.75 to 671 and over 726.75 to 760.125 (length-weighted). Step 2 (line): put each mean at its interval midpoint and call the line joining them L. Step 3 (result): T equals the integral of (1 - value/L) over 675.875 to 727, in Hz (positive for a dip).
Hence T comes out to 7.7 Hz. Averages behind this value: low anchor 211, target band 169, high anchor 183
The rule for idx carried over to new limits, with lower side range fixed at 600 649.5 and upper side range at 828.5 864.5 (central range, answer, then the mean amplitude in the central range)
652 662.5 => -0.9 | 213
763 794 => 0.2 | 204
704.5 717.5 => 3.3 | 150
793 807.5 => -0.7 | 217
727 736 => 2.4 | 149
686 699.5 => 0.4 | 193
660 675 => -1.0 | 210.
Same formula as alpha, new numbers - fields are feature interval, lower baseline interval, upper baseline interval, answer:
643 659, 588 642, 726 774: -1.5 Hz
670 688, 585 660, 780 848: -0.1 Hz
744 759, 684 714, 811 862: -0.9 Hz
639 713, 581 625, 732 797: -1.4 Hz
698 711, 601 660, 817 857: 2.0 Hz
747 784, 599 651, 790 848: 0.9 Hz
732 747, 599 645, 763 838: 1.8 Hz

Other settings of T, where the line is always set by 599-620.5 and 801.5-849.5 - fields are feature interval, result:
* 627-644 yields 0.59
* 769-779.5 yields 0.55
